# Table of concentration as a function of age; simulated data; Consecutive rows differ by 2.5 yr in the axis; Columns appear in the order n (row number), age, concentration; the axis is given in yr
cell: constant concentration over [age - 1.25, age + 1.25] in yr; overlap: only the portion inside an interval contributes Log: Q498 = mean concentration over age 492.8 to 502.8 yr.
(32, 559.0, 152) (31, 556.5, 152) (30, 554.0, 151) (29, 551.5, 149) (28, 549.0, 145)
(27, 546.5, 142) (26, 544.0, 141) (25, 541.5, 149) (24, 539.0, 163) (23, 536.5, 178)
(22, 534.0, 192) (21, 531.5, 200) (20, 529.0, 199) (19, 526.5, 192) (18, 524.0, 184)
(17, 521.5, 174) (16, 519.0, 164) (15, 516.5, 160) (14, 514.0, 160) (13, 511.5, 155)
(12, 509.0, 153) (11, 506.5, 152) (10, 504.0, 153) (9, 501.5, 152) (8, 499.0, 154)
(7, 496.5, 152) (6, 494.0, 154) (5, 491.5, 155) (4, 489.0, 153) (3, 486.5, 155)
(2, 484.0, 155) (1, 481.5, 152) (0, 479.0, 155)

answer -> 153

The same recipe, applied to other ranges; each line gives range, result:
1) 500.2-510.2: 153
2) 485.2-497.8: 154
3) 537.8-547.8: 149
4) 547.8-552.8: 147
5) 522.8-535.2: 193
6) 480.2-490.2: 154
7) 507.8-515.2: 156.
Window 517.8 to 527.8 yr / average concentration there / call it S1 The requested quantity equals 179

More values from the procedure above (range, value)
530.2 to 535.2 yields 196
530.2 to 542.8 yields 176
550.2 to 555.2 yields 150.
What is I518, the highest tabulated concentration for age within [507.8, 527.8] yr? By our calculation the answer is 192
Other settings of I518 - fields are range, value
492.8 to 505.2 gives 154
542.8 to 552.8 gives 149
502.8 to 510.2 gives 153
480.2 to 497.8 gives 155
